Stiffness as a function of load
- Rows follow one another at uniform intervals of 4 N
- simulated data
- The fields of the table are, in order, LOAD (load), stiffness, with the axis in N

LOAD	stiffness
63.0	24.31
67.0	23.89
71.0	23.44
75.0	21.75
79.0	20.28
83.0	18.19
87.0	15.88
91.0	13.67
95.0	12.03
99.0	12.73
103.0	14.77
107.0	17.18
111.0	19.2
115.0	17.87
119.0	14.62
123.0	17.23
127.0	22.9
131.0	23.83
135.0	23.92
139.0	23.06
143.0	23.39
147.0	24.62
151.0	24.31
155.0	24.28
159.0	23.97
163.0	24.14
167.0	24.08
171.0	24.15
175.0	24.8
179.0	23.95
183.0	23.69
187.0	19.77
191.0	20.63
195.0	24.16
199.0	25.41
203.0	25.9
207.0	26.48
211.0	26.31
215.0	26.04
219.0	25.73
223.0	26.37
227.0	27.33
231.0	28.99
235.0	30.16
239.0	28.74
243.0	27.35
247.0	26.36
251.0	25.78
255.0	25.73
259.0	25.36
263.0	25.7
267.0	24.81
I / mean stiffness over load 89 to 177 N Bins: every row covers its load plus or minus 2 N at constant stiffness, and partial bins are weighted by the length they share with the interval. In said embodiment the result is 20.5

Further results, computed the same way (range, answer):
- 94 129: 16.6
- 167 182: 24.2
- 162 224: 24.5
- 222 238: 28.4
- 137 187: 23.9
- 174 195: 22.6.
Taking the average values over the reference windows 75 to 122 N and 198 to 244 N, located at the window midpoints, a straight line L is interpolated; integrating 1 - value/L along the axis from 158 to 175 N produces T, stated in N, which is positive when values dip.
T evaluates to -1.4 N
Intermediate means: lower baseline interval 16.3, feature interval 24.2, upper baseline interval 27.1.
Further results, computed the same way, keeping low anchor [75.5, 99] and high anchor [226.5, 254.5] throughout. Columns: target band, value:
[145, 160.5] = -2.4 N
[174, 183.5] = -0.5 N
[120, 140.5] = -2.5 N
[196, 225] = -0.6 N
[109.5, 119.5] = 0.3 N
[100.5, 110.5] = 0.7 N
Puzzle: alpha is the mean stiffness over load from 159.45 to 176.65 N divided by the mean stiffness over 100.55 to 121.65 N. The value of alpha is 1.46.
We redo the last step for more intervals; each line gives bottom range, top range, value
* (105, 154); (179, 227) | 1.17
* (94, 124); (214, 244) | 1.75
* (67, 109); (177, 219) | 1.40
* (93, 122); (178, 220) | 1.57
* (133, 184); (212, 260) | 1.12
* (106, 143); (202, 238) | 1.34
